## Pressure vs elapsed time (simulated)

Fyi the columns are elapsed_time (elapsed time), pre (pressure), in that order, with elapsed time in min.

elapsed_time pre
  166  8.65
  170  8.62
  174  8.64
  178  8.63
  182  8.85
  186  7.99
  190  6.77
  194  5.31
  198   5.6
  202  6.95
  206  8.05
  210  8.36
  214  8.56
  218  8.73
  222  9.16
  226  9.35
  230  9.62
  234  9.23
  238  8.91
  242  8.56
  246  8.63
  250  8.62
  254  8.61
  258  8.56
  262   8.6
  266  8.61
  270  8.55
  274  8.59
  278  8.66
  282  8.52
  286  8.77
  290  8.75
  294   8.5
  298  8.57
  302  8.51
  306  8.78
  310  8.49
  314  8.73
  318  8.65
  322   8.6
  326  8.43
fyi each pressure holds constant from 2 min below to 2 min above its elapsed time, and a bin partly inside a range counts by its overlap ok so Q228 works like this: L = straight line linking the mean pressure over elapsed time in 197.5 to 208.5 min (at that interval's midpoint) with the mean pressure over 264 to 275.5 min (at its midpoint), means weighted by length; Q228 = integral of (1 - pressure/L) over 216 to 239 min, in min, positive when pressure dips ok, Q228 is -4.6 min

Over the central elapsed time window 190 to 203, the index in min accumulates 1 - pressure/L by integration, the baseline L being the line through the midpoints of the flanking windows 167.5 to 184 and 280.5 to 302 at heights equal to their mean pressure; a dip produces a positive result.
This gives 4.00 min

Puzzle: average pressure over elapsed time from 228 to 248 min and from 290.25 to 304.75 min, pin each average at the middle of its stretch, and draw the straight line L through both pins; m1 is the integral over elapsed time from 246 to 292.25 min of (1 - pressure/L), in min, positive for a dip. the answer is 0.8 min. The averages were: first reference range 8.99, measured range 8.62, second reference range 8.57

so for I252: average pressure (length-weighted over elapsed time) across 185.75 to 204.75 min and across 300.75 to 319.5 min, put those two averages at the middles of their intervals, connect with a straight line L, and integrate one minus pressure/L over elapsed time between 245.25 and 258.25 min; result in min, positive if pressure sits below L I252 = -1.9 min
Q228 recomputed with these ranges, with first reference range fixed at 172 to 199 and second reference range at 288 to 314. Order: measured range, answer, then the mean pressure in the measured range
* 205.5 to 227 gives -2.6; 8.72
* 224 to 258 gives -3.9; 8.92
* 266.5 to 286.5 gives -0.6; 8.61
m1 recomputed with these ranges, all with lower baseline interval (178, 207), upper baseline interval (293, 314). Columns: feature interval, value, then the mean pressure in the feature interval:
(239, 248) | -0.9 min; 8.63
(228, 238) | -2.1 min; 9.32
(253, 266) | -0.9 min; 8.59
